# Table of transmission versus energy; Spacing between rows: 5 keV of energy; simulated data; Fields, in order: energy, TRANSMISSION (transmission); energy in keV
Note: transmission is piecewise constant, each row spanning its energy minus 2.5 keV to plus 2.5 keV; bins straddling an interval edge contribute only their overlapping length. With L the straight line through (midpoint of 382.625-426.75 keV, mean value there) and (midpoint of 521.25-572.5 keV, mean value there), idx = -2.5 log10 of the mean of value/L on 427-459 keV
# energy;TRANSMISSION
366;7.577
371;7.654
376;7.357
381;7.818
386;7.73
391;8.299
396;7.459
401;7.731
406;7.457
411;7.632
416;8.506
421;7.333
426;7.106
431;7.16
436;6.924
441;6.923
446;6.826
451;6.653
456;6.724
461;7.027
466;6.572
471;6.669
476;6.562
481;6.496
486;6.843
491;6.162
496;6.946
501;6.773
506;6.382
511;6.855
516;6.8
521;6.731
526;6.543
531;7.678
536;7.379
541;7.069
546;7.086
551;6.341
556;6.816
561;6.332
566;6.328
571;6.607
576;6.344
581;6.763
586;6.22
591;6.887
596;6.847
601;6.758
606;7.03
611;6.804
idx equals 0.09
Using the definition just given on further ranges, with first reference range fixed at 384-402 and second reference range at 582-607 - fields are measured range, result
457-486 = 0.11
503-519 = 0.08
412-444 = 0.04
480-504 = 0.10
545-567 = 0.06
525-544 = -0.02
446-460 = 0.11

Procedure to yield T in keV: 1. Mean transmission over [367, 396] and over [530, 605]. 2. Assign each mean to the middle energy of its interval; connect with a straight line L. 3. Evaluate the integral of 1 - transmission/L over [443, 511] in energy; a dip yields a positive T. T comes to 5.2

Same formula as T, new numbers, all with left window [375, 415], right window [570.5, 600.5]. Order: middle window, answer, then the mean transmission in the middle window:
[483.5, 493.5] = 1.0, 6.5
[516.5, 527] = 0.5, 6.68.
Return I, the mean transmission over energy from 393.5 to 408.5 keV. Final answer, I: 7.55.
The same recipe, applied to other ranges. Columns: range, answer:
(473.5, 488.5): 6.63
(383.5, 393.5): 8.01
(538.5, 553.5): 6.83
